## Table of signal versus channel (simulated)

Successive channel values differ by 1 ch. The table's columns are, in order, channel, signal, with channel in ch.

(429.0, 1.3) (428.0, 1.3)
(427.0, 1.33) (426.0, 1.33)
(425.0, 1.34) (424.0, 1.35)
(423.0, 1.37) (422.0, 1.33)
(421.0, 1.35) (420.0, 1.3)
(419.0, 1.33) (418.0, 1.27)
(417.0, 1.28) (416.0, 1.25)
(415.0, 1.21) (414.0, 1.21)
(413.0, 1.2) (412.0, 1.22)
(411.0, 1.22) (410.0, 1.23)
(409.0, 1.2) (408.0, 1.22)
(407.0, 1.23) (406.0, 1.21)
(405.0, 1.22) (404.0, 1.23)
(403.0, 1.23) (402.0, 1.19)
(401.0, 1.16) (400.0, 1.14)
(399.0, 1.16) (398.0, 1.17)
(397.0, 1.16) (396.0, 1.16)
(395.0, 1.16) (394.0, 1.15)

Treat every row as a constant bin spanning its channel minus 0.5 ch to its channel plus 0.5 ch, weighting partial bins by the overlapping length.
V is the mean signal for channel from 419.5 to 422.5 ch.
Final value 1.33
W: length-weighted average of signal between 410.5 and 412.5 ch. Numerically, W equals 1.22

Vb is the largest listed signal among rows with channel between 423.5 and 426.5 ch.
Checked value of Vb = 1.35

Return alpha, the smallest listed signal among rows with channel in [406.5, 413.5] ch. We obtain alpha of 1.2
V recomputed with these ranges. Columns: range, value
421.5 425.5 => 1.35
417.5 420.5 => 1.3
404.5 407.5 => 1.22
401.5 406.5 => 1.22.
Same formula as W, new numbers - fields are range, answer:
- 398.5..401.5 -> 1.15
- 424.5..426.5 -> 1.33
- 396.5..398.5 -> 1.17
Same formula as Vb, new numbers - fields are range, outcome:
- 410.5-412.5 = 1.22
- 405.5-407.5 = 1.23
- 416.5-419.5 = 1.33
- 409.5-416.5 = 1.25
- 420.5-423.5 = 1.37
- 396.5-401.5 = 1.17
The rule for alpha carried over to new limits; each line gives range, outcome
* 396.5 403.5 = 1.14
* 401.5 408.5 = 1.19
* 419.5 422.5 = 1.3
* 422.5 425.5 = 1.34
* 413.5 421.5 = 1.21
